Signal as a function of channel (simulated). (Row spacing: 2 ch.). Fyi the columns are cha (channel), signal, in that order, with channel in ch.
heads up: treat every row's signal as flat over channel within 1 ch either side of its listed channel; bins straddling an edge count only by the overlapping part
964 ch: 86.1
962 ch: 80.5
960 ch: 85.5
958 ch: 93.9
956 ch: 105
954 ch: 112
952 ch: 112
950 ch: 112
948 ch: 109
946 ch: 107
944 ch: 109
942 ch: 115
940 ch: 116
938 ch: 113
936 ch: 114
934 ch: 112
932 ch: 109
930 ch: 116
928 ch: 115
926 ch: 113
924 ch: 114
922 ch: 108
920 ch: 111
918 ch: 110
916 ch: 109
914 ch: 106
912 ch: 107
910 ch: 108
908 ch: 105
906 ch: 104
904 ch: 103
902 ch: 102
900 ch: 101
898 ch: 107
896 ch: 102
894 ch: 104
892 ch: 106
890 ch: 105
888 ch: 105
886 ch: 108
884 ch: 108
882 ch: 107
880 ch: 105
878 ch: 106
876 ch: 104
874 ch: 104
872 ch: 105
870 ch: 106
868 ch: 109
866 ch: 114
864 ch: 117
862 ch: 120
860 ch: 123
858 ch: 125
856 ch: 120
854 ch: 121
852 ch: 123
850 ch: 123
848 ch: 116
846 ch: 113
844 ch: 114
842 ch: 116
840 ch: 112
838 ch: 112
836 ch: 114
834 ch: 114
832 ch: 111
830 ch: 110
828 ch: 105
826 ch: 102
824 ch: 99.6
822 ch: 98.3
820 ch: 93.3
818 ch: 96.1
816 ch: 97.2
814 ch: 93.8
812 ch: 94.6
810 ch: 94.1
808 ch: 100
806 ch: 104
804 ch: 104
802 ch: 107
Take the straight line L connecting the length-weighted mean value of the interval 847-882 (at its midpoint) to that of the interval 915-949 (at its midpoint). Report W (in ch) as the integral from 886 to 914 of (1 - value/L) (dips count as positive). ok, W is 2.0 ch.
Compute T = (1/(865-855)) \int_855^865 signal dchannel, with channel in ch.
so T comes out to 121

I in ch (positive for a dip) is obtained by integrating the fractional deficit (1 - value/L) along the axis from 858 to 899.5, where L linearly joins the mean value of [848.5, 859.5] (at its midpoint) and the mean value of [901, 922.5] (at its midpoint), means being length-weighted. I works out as 2.5 ch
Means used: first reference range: 122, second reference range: 107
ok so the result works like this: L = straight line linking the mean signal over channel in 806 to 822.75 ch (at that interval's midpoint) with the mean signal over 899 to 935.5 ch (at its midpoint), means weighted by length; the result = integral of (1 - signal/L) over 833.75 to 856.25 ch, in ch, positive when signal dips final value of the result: -3.70 ch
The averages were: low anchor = 96.4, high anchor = 109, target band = 116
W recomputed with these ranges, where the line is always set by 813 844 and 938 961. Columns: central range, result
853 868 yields -1.92 ch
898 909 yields 0.32 ch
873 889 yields 0.03 ch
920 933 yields -0.68 ch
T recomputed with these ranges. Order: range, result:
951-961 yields 102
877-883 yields 106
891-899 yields 105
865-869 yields 112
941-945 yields 112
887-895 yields 105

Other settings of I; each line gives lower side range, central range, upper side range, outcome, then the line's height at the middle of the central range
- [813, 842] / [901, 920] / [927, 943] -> 0.9 ch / 112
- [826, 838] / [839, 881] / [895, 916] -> -2.3 ch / 108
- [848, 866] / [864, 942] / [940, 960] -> 4.1 ch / 114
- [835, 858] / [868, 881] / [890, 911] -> 0.6 ch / 110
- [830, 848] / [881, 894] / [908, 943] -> 0.7 ch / 112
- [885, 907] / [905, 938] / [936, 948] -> -0.5 ch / 109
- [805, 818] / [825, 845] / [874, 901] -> -2.3 ch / 99.7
